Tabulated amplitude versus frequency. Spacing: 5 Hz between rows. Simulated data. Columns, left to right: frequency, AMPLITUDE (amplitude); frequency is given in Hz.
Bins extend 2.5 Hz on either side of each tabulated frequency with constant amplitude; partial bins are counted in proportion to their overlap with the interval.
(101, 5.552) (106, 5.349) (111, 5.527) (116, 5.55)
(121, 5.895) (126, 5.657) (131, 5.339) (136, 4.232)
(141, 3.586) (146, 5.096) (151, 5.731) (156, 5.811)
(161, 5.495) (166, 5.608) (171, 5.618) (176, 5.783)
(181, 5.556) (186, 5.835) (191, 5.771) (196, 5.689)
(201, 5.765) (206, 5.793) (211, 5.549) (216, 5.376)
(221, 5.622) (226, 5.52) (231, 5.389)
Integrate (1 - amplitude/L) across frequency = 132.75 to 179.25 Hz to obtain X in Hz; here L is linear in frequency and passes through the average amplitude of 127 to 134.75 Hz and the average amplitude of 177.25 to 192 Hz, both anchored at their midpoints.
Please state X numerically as 2.0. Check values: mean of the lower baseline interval 5.22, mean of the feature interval 5.23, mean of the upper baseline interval 5.72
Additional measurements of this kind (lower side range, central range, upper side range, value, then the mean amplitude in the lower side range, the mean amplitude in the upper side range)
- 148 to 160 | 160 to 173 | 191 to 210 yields 0.3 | 5.71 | 5.74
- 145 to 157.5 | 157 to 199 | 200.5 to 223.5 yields -0.6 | 5.58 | 5.61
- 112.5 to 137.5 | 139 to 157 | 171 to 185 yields 1.6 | 5.39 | 5.68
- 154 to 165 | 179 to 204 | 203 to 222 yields -0.5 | 5.64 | 5.59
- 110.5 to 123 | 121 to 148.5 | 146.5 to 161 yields 3.7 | 5.67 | 5.63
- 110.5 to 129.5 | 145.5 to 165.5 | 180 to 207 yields 0.4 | 5.65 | 5.74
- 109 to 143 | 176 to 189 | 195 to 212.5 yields -0.4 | 5.13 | 5.71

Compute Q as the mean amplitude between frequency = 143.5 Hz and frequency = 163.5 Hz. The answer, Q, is 5.53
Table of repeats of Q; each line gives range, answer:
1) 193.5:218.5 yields 5.63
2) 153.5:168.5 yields 5.64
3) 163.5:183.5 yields 5.64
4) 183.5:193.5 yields 5.8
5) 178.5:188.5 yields 5.7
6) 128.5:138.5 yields 4.79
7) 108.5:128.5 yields 5.66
